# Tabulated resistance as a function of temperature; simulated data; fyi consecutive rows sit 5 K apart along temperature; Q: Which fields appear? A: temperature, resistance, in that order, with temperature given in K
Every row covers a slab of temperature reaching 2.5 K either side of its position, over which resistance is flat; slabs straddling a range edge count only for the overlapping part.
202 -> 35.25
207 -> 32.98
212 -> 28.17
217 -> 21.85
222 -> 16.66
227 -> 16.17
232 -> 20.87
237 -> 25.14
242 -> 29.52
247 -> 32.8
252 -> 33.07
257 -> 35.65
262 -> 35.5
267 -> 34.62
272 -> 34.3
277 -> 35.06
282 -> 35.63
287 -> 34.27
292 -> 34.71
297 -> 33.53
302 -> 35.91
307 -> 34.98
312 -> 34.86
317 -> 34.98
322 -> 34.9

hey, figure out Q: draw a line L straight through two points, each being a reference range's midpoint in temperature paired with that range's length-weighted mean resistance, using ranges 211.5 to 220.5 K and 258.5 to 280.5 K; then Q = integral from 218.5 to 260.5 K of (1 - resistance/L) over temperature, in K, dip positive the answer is 3.7 K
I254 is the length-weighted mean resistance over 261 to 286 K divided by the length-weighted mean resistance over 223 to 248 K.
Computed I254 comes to 1.46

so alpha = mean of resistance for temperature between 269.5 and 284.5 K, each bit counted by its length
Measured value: 35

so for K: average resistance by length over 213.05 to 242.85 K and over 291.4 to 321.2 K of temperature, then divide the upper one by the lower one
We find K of 1.61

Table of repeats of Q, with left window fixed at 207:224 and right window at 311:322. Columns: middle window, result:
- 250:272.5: -4.5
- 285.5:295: -0.7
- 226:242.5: 2.1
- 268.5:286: -2.4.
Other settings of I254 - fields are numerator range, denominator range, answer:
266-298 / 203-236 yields 1.48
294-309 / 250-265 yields 1.00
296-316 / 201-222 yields 1.26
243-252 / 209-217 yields 1.22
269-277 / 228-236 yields 1.66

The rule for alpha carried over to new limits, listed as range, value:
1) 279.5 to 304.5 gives 34.8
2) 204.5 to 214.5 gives 30.6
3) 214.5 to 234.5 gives 18.9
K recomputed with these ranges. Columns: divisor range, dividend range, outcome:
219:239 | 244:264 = 1.74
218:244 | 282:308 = 1.61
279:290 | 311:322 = 1.00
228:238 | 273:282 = 1.62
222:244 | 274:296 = 1.58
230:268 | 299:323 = 1.14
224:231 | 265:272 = 2.00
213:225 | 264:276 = 1.71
